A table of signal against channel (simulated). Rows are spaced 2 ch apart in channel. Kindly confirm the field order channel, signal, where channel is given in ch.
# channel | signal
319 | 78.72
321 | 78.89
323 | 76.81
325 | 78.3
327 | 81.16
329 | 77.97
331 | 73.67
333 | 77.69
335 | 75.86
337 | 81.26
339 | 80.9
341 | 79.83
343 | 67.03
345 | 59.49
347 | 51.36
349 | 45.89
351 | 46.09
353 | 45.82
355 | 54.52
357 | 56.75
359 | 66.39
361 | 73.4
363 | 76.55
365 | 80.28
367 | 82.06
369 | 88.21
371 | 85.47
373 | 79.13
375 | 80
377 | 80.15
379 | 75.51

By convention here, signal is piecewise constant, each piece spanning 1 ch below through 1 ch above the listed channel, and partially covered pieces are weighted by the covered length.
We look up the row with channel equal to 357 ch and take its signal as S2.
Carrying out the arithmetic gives 56.75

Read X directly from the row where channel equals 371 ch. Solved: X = 85.47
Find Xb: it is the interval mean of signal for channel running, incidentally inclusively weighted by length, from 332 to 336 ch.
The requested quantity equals 76.8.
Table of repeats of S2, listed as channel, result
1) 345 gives 59.49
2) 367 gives 82.06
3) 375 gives 80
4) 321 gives 78.89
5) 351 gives 46.09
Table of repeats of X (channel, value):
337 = 81.26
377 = 80.15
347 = 51.36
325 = 78.3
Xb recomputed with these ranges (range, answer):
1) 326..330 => 79.6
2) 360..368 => 78.1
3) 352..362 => 59.4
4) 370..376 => 81.5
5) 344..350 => 52.2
